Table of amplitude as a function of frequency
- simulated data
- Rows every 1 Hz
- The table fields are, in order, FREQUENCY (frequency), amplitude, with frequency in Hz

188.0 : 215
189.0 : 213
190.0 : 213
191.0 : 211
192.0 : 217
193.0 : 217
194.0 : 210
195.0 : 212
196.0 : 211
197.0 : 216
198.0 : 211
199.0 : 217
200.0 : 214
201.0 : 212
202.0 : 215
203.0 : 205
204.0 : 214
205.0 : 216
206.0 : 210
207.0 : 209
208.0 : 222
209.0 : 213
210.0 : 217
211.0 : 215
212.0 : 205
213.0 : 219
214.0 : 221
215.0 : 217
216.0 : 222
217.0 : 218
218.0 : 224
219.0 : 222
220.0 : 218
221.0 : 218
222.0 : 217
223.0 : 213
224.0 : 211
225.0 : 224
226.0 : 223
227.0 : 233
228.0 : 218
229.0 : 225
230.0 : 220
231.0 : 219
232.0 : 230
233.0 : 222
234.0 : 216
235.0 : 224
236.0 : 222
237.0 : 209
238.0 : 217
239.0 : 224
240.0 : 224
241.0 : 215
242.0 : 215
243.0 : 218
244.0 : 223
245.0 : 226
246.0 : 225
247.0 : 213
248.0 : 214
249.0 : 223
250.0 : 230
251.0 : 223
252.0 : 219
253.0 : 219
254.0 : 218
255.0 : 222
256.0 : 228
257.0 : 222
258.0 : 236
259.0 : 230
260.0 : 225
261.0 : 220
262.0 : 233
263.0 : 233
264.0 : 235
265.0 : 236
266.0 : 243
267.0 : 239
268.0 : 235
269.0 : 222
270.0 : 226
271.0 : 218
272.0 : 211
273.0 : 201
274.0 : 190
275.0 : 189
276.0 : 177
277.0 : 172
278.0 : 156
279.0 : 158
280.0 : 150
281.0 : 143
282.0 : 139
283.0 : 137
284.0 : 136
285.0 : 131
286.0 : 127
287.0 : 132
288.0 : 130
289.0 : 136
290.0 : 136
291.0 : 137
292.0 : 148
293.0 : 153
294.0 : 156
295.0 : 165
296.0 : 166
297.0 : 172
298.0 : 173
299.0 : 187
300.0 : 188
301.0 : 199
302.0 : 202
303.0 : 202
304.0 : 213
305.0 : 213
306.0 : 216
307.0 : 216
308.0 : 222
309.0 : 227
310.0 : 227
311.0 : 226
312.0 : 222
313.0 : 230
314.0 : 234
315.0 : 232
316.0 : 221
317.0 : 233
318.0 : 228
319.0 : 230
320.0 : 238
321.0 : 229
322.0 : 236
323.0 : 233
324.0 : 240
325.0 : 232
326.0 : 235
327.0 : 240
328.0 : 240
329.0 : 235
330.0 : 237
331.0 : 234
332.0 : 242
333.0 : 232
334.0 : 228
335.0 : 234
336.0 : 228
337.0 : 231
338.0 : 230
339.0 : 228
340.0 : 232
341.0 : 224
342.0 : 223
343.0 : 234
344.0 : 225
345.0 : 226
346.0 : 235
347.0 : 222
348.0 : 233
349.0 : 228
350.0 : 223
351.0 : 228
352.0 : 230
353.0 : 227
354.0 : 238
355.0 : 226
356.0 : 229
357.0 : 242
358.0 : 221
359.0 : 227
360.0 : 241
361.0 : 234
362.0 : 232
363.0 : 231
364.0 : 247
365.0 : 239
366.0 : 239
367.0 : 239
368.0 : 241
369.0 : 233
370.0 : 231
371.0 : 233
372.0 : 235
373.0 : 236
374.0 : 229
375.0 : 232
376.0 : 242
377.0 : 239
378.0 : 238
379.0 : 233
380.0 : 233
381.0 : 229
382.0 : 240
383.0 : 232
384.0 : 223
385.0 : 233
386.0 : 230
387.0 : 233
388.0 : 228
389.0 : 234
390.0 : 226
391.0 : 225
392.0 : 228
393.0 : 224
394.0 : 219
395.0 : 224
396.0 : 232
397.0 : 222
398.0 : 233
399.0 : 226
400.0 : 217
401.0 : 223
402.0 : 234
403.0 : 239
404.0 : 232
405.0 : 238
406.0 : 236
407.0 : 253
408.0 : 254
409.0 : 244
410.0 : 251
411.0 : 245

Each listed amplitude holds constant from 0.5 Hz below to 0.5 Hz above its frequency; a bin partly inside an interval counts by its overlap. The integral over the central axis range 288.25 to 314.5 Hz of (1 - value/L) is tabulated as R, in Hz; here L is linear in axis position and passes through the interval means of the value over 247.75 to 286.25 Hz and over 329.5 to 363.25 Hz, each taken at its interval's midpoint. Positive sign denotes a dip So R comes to 3.0 Hz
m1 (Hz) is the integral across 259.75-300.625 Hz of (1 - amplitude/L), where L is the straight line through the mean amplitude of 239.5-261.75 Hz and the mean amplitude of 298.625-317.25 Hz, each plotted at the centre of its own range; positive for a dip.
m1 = 7.5 Hz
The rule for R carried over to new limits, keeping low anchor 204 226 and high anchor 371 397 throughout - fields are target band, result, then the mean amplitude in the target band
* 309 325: -0.4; 231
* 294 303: 1.7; 181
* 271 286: 3.9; 164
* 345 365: -0.2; 231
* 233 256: -0.1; 220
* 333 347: -0.1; 229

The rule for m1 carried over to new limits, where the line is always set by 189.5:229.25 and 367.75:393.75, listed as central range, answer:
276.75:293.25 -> 6.0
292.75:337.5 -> 1.7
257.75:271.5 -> -0.6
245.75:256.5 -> -0.1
